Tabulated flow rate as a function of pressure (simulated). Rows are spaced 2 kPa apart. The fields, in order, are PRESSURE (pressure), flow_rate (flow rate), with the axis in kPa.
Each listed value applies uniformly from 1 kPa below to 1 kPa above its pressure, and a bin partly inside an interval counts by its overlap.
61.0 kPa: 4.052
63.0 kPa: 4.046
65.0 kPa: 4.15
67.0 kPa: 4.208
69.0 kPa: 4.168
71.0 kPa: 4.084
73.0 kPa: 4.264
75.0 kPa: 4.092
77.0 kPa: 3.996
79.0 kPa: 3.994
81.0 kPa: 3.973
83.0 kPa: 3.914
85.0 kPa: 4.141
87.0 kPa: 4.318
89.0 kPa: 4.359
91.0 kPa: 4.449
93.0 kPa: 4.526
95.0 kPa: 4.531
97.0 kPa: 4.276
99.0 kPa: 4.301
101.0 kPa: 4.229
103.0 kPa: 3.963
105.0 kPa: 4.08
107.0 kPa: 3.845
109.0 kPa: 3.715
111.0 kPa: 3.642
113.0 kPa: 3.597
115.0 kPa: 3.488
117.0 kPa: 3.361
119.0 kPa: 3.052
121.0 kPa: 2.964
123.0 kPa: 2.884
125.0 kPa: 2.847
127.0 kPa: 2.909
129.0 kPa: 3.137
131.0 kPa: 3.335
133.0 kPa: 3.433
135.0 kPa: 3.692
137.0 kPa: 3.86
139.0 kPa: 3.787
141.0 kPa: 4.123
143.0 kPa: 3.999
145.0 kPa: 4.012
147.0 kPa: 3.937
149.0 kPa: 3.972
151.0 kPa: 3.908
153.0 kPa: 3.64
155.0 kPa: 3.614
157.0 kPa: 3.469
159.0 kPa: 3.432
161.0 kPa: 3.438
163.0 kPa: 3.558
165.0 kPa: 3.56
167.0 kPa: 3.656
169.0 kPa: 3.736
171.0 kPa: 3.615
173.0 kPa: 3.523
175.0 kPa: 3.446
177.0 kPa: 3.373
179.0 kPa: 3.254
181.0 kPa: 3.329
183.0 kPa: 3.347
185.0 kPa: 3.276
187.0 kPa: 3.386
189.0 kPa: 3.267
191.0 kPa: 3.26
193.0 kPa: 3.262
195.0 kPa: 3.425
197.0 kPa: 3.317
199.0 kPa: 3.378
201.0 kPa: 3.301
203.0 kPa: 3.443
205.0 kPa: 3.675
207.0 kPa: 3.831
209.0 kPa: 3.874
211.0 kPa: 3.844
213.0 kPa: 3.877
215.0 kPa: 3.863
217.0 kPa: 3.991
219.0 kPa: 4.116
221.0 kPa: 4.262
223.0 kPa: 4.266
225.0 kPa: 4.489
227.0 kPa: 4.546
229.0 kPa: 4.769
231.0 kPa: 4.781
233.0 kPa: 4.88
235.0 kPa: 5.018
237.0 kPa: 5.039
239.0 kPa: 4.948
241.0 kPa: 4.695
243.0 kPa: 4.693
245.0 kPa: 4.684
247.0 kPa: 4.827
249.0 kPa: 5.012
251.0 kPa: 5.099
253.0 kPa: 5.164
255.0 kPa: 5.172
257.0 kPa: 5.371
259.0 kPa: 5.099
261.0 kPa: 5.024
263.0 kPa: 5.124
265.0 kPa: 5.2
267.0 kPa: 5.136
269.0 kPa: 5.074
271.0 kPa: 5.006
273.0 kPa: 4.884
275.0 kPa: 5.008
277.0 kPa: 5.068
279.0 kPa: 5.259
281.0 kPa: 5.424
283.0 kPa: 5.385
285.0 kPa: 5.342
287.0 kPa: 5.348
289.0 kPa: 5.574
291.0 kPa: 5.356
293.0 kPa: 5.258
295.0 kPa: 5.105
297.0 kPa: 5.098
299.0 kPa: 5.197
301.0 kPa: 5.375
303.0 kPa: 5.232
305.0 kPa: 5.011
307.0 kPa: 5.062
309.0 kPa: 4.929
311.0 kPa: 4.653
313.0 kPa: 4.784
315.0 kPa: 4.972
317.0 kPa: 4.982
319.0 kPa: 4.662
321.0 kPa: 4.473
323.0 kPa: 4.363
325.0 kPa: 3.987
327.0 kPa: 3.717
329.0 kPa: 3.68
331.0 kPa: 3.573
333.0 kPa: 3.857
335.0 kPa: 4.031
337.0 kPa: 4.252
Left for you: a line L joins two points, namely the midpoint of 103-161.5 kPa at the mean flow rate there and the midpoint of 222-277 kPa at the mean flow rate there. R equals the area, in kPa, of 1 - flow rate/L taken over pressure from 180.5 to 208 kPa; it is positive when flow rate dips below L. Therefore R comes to 5.7 kPa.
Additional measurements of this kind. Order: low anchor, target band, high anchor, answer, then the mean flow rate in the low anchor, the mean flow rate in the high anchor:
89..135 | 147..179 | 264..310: 4.0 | 3.68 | 5.19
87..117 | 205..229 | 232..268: 3.5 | 4.06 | 5.01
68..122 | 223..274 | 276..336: -3.8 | 3.97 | 4.83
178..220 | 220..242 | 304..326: -4.7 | 3.54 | 4.72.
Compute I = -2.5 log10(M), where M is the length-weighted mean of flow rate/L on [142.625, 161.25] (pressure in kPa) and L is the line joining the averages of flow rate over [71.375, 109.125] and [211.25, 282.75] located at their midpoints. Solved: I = 0.18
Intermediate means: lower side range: 4.17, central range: 3.75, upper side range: 4.82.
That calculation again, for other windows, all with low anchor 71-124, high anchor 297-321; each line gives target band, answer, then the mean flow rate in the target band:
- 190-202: 0.307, 3.32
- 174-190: 0.287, 3.33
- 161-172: 0.182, 3.61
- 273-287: -0.087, 5.23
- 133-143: 0.079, 3.84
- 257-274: -0.073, 5.09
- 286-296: -0.095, 5.33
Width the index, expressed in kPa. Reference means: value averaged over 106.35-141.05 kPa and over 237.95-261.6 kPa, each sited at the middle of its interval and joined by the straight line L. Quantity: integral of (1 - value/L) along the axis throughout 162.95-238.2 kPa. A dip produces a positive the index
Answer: 9.7 kPa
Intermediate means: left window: 3.4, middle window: 3.82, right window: 4.98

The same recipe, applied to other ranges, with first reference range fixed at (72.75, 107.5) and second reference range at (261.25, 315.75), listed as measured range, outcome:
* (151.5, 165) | 2.90 kPa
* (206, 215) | 1.72 kPa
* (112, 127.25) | 4.15 kPa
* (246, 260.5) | -0.38 kPa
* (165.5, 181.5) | 3.79 kPa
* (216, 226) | 1.23 kPa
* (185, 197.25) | 3.55 kPa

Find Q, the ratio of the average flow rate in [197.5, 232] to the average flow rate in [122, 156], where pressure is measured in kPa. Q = 1.12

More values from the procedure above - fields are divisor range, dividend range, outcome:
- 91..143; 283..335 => 1.30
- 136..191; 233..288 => 1.41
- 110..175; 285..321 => 1.44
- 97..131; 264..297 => 1.48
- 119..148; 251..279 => 1.47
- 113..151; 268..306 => 1.49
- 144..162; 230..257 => 1.33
